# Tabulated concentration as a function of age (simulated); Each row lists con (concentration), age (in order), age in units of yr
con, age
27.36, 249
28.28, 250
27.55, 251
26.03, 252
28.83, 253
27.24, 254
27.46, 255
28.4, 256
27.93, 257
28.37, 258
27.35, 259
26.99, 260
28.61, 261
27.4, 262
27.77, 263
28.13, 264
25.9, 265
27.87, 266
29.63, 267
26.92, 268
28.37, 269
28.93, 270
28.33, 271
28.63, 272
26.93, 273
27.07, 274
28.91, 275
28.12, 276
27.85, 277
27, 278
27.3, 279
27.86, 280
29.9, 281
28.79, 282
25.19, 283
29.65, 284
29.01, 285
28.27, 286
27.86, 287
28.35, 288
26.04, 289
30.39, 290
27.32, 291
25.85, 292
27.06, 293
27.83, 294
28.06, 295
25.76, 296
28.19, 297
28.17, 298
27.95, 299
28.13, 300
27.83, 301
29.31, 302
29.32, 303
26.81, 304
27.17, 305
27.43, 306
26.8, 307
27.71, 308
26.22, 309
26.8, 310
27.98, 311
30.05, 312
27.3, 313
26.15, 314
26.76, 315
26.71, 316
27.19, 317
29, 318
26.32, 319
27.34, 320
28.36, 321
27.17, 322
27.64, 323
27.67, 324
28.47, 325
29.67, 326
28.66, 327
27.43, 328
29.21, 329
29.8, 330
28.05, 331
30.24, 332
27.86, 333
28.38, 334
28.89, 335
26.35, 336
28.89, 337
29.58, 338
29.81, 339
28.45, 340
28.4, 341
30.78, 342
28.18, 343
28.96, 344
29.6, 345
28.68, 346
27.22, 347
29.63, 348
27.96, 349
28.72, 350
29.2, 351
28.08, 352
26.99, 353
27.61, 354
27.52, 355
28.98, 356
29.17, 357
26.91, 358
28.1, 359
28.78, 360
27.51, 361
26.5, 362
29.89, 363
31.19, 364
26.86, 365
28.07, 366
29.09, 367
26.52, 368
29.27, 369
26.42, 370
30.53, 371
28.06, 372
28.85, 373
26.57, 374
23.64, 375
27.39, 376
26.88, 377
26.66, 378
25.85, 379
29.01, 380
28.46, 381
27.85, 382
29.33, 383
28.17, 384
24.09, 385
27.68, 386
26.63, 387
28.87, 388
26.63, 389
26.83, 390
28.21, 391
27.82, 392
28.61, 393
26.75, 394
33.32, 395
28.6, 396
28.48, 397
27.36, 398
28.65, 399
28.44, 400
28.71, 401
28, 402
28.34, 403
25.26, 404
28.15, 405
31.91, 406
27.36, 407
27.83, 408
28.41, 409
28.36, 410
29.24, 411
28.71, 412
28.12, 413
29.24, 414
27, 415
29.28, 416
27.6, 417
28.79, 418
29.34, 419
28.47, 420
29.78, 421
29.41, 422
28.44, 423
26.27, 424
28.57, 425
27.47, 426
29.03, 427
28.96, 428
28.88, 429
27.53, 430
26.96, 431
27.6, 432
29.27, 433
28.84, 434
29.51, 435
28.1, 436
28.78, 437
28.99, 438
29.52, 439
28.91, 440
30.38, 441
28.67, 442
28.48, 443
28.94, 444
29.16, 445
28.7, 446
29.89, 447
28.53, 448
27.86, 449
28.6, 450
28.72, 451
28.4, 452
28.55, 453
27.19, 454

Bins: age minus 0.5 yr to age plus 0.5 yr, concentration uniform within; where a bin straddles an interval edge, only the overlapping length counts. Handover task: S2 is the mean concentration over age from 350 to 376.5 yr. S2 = 28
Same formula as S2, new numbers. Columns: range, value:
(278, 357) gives 28.1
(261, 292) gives 28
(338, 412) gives 28.2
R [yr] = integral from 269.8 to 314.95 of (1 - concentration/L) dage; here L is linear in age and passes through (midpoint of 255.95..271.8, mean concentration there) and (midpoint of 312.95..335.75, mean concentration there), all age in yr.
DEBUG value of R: 0.3 yr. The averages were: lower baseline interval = 27.9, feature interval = 27.8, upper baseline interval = 28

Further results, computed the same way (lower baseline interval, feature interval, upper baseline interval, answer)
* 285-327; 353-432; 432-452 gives 1.0 yr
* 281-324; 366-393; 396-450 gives 0.7 yr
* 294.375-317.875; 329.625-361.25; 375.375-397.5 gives -1.0 yr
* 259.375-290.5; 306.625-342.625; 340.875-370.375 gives 0.1 yr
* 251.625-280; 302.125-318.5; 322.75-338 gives 0.5 yr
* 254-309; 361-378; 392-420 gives 0.3 yr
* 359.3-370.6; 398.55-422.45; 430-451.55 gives 0.0 yr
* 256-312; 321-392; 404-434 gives 0.1 yr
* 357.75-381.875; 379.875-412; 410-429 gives 0.0 yr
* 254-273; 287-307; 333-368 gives 0.3 yr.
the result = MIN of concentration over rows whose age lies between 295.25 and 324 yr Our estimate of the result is 25.76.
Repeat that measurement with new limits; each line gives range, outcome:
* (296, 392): 23.64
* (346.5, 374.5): 26.42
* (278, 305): 25.19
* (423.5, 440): 26.27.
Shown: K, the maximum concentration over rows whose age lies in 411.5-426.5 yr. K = 29.78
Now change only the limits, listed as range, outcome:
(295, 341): 30.24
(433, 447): 30.38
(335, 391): 31.19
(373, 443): 33.32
